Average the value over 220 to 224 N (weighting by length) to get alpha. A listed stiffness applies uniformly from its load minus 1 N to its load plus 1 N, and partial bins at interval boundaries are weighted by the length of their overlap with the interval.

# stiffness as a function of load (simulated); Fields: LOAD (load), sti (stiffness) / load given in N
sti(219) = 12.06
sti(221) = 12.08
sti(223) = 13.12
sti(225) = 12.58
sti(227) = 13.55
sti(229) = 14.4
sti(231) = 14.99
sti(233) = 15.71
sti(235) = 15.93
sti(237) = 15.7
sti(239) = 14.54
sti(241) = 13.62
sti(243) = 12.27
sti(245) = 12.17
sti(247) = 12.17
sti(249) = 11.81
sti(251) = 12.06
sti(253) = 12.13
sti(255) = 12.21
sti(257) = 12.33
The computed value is 12.6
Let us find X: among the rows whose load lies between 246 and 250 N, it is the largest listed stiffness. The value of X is 12.17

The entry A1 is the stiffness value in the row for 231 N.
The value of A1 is 14.99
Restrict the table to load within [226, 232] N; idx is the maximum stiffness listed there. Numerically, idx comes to 14.99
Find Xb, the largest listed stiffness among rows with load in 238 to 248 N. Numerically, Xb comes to 14.54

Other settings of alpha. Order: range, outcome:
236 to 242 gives 14.6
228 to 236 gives 15.3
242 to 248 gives 12.2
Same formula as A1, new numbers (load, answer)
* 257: 12.33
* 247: 12.17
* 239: 14.54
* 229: 14.4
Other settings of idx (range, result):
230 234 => 15.71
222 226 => 13.12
